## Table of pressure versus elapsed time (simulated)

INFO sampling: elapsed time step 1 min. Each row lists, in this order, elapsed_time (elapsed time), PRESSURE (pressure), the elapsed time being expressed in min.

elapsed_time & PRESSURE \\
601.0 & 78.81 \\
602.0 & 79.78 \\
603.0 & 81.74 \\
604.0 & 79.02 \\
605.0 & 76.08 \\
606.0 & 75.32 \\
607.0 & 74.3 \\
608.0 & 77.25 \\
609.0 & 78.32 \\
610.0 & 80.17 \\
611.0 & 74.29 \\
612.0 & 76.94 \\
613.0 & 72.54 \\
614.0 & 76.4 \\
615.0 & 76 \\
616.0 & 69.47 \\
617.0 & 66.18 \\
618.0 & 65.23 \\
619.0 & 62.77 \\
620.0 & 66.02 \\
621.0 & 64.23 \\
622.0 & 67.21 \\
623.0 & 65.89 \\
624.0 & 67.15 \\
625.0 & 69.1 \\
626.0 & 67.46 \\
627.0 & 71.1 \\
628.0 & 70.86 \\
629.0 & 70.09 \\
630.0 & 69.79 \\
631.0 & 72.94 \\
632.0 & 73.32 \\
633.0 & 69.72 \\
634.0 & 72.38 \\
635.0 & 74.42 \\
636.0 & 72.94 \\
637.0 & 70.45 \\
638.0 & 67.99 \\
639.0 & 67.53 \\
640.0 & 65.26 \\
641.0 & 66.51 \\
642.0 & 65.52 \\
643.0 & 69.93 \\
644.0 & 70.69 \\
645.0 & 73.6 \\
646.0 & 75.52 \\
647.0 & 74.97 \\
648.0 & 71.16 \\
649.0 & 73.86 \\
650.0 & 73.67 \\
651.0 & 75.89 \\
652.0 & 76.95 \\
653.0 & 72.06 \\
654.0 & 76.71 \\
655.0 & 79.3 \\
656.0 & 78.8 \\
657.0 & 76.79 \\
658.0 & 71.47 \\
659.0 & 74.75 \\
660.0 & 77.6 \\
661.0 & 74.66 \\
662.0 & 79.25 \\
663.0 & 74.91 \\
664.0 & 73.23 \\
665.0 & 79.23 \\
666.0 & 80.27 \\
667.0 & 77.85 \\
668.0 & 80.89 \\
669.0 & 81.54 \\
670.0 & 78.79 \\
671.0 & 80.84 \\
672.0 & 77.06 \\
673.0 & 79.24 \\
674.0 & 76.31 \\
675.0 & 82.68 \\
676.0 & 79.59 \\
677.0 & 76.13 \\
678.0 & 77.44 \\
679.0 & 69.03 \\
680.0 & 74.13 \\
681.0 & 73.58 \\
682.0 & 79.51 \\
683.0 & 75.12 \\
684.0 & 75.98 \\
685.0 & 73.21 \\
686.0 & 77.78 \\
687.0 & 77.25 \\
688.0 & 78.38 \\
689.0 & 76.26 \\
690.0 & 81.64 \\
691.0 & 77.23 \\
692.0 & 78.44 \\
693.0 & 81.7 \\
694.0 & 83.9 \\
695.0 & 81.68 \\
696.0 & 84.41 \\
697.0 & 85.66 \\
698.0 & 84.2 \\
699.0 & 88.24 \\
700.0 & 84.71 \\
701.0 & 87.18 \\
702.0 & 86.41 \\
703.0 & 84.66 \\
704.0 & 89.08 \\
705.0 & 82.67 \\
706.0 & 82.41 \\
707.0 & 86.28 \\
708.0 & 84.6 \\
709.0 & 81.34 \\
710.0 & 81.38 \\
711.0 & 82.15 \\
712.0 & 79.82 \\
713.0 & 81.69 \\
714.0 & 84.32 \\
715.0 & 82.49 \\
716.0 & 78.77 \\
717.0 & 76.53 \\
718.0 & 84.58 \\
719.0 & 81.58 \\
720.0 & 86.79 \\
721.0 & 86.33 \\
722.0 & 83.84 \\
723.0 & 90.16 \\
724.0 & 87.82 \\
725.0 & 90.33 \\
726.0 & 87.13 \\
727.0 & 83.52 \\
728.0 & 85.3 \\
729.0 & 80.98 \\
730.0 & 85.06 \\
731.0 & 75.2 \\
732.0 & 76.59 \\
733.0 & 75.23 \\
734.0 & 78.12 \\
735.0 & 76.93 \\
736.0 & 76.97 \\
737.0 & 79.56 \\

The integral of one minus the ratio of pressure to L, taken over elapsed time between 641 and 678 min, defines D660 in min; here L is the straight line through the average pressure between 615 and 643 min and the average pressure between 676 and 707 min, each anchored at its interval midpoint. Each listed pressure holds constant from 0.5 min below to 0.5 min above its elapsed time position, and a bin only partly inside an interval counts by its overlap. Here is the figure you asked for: -0.8 min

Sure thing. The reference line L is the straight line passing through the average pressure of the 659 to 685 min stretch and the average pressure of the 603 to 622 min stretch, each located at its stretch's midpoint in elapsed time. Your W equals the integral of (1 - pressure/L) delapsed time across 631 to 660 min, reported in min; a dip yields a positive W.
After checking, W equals 1.0 min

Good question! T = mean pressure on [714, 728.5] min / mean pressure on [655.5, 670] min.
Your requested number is 1.1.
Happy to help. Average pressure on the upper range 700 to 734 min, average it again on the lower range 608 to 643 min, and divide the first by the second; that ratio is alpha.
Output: 1.19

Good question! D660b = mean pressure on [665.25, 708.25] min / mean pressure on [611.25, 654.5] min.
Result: 1.14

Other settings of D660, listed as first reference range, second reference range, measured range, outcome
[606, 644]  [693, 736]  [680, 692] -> 0.4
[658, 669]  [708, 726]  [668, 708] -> -0.1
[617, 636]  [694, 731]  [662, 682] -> -0.2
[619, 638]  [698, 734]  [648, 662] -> -0.3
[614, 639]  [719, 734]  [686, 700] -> -0.5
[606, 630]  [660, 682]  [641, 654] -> 0.3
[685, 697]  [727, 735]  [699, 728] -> -1.7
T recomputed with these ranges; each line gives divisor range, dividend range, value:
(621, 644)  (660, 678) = 1.13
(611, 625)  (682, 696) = 1.14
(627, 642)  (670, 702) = 1.13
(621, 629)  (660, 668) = 1.13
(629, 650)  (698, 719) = 1.18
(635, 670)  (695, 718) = 1.13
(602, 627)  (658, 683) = 1.07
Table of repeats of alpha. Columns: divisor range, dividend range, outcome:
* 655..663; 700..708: 1.12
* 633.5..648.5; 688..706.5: 1.18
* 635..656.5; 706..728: 1.16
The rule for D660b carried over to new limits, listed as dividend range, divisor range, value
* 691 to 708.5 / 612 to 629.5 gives 1.22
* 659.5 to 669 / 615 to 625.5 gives 1.16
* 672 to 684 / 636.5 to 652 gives 1.08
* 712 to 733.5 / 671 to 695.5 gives 1.07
